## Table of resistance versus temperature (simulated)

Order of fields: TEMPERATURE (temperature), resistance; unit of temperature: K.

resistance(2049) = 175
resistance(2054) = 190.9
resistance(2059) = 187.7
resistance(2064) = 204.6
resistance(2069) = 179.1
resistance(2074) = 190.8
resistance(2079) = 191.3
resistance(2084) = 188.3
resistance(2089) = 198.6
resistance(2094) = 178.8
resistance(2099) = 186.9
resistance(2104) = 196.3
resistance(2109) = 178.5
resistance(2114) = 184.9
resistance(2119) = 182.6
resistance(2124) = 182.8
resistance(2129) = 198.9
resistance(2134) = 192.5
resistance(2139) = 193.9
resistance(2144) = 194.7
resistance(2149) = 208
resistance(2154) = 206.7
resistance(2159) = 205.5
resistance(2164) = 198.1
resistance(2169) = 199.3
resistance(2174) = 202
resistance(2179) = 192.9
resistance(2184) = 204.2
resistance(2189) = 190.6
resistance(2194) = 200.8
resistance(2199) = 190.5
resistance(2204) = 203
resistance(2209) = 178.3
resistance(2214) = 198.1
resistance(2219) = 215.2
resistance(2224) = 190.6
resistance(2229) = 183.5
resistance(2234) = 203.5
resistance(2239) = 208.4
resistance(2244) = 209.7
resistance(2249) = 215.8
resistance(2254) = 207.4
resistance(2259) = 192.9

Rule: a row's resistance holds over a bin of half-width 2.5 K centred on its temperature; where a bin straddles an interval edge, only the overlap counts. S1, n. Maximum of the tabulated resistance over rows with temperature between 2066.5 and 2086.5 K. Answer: 191.3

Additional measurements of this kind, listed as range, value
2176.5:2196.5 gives 204.2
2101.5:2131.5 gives 198.9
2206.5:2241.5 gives 215.2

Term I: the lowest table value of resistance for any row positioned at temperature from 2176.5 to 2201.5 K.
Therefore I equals 190.5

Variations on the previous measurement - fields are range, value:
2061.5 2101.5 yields 178.8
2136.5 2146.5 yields 193.9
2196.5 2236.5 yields 178.3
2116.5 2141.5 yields 182.6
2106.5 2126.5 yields 178.5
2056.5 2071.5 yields 179.1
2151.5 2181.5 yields 192.9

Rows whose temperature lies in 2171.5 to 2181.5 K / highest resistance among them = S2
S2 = 202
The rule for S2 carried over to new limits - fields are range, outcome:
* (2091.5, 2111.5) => 196.3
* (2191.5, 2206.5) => 203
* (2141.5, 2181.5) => 208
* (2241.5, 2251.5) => 215.8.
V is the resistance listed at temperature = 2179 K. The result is 192.9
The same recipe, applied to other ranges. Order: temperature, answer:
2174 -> 202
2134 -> 192.5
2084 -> 188.3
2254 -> 207.4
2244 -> 209.7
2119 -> 182.6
